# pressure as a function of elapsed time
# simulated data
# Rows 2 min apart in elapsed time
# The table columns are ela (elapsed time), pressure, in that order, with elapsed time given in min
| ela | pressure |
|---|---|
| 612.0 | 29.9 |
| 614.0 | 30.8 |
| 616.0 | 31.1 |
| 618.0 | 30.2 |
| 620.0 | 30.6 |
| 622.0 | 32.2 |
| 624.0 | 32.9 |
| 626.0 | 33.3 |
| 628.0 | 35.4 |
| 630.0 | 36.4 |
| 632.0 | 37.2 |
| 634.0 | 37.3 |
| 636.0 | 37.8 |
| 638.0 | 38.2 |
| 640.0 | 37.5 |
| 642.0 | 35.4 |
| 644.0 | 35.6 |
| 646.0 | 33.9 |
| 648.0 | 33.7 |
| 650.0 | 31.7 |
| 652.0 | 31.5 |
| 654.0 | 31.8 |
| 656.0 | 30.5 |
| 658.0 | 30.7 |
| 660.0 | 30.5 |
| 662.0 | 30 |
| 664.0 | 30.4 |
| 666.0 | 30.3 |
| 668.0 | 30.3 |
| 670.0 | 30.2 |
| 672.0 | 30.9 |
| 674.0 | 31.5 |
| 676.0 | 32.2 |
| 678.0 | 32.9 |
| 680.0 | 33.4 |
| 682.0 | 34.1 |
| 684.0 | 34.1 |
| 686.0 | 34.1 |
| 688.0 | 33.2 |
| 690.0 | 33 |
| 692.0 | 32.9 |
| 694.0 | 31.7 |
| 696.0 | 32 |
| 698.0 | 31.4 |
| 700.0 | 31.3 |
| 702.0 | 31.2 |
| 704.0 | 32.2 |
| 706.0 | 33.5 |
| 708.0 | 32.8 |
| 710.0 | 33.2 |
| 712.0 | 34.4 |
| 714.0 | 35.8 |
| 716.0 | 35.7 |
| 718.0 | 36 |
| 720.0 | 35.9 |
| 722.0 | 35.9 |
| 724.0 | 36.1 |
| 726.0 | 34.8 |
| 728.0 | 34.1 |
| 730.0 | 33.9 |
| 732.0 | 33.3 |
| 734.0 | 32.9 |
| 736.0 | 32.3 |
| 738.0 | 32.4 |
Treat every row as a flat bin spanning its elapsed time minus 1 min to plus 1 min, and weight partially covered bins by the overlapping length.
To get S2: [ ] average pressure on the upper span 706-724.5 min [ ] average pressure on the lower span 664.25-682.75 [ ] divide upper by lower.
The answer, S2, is 1.10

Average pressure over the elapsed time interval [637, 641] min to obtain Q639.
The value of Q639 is 37.9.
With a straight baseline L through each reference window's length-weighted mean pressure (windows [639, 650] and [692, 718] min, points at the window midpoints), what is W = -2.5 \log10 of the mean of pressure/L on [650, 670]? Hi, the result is 0.12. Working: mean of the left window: 34.9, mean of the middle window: 30.7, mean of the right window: 33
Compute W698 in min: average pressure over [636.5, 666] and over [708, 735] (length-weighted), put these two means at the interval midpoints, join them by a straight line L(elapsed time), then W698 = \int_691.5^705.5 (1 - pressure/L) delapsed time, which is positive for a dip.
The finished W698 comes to 0.9 min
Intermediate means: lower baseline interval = 32.9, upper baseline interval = 34.7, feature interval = 31.8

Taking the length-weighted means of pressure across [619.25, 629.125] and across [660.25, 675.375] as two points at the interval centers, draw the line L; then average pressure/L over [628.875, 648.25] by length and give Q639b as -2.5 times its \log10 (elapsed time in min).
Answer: -0.13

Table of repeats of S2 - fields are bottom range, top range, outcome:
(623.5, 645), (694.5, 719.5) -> 0.92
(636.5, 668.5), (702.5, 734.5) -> 1.05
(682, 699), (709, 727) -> 1.07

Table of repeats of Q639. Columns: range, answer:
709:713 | 33.8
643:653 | 33.3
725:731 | 34.3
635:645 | 36.9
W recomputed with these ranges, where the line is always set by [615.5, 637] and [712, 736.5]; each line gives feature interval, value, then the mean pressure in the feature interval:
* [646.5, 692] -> 0.08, 31.9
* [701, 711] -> 0.07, 32.6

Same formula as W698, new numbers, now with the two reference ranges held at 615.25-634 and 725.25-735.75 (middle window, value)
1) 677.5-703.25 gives 0.69 min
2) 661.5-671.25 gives 0.96 min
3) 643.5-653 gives 0.11 min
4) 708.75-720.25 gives -0.49 min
